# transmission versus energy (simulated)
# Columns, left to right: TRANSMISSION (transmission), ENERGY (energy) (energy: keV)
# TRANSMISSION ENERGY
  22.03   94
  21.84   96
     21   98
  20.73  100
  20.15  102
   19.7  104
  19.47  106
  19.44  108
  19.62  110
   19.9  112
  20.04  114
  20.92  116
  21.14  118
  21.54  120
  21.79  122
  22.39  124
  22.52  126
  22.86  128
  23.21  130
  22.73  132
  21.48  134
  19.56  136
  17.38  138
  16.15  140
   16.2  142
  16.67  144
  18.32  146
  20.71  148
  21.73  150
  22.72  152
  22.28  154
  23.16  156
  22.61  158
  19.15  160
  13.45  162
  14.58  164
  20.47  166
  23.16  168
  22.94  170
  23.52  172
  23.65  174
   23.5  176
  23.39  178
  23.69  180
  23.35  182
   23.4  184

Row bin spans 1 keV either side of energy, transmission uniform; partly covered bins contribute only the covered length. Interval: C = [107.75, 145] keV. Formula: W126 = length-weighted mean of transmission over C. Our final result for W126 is 20.3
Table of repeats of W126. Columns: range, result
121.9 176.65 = 20.6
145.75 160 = 21.6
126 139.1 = 21.3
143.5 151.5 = 19.7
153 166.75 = 19.4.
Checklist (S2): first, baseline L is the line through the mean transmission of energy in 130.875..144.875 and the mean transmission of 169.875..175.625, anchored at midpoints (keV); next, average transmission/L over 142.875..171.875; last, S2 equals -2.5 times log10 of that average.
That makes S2 0.056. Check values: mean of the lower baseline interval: 18.7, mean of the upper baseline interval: 23.4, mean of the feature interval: 20.2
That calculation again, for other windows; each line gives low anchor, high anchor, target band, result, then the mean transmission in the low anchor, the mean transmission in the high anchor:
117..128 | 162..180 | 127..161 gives 0.07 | 22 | 21.5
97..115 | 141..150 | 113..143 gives -0.08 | 20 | 18.4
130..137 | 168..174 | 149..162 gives 0.06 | 21.5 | 23.3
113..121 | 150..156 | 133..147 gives 0.22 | 20.9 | 22.5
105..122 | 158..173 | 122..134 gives -0.12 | 20.3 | 19.8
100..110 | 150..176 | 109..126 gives -0.05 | 19.8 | 21.1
